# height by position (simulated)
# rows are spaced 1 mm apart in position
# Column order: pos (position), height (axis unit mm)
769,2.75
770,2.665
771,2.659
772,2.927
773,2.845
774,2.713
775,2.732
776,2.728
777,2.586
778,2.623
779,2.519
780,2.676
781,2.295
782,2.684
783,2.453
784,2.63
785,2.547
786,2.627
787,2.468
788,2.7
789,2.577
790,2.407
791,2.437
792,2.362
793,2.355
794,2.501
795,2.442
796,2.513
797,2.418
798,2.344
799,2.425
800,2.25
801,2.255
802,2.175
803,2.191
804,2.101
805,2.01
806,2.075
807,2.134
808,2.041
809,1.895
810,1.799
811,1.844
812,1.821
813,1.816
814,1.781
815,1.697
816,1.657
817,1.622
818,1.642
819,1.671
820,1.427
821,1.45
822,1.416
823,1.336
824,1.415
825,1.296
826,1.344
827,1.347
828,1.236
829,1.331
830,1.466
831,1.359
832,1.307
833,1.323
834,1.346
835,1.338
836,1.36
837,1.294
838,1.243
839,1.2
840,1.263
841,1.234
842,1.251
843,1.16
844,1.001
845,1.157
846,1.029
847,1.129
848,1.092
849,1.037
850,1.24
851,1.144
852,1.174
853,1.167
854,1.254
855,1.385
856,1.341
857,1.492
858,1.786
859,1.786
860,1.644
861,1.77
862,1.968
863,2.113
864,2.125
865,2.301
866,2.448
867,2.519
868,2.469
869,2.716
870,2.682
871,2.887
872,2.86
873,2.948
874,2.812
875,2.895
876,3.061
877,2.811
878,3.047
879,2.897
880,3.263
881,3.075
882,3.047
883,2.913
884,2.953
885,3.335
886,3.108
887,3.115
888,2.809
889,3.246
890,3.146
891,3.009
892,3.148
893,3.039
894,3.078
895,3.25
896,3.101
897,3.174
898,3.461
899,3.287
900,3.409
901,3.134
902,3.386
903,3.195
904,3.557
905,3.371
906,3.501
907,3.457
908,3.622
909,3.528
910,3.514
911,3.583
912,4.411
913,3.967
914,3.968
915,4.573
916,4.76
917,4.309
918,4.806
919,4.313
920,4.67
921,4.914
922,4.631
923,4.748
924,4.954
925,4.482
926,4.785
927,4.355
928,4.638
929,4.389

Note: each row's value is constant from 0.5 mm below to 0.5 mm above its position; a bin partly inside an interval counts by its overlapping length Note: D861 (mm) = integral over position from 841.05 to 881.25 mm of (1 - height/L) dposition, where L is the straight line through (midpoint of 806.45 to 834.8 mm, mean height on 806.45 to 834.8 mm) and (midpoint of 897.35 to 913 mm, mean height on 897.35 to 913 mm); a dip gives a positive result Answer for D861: 9.1 mm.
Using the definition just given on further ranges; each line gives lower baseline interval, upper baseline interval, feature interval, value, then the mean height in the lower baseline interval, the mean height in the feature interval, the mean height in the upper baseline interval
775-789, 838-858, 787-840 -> 3.6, 2.59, 1.82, 1.21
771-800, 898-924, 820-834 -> 7.7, 2.55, 1.36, 3.95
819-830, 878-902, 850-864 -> 4.4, 1.38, 1.55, 3.13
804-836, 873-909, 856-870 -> 2.6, 1.59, 2.08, 3.17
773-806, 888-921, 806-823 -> 6.1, 2.46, 1.73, 3.63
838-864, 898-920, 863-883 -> -4.2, 1.37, 2.77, 3.81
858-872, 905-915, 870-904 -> -1.3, 2.27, 3.09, 3.75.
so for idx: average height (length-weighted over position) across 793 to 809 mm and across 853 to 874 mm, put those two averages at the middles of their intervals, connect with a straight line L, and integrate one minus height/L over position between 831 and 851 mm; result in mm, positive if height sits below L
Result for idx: 8.80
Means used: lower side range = 2.25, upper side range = 2.12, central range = 1.21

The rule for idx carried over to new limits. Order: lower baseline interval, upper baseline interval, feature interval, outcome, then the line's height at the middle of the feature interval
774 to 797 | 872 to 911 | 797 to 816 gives 4.5 mm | 2.67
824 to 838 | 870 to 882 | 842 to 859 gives 6.7 mm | 2.04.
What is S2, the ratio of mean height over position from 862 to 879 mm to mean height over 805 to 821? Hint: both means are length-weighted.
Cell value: 1.48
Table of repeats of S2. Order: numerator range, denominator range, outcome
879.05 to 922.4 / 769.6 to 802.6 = 1.40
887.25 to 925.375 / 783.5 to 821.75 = 1.76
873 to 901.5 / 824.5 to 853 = 2.50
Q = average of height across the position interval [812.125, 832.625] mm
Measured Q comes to 1.49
